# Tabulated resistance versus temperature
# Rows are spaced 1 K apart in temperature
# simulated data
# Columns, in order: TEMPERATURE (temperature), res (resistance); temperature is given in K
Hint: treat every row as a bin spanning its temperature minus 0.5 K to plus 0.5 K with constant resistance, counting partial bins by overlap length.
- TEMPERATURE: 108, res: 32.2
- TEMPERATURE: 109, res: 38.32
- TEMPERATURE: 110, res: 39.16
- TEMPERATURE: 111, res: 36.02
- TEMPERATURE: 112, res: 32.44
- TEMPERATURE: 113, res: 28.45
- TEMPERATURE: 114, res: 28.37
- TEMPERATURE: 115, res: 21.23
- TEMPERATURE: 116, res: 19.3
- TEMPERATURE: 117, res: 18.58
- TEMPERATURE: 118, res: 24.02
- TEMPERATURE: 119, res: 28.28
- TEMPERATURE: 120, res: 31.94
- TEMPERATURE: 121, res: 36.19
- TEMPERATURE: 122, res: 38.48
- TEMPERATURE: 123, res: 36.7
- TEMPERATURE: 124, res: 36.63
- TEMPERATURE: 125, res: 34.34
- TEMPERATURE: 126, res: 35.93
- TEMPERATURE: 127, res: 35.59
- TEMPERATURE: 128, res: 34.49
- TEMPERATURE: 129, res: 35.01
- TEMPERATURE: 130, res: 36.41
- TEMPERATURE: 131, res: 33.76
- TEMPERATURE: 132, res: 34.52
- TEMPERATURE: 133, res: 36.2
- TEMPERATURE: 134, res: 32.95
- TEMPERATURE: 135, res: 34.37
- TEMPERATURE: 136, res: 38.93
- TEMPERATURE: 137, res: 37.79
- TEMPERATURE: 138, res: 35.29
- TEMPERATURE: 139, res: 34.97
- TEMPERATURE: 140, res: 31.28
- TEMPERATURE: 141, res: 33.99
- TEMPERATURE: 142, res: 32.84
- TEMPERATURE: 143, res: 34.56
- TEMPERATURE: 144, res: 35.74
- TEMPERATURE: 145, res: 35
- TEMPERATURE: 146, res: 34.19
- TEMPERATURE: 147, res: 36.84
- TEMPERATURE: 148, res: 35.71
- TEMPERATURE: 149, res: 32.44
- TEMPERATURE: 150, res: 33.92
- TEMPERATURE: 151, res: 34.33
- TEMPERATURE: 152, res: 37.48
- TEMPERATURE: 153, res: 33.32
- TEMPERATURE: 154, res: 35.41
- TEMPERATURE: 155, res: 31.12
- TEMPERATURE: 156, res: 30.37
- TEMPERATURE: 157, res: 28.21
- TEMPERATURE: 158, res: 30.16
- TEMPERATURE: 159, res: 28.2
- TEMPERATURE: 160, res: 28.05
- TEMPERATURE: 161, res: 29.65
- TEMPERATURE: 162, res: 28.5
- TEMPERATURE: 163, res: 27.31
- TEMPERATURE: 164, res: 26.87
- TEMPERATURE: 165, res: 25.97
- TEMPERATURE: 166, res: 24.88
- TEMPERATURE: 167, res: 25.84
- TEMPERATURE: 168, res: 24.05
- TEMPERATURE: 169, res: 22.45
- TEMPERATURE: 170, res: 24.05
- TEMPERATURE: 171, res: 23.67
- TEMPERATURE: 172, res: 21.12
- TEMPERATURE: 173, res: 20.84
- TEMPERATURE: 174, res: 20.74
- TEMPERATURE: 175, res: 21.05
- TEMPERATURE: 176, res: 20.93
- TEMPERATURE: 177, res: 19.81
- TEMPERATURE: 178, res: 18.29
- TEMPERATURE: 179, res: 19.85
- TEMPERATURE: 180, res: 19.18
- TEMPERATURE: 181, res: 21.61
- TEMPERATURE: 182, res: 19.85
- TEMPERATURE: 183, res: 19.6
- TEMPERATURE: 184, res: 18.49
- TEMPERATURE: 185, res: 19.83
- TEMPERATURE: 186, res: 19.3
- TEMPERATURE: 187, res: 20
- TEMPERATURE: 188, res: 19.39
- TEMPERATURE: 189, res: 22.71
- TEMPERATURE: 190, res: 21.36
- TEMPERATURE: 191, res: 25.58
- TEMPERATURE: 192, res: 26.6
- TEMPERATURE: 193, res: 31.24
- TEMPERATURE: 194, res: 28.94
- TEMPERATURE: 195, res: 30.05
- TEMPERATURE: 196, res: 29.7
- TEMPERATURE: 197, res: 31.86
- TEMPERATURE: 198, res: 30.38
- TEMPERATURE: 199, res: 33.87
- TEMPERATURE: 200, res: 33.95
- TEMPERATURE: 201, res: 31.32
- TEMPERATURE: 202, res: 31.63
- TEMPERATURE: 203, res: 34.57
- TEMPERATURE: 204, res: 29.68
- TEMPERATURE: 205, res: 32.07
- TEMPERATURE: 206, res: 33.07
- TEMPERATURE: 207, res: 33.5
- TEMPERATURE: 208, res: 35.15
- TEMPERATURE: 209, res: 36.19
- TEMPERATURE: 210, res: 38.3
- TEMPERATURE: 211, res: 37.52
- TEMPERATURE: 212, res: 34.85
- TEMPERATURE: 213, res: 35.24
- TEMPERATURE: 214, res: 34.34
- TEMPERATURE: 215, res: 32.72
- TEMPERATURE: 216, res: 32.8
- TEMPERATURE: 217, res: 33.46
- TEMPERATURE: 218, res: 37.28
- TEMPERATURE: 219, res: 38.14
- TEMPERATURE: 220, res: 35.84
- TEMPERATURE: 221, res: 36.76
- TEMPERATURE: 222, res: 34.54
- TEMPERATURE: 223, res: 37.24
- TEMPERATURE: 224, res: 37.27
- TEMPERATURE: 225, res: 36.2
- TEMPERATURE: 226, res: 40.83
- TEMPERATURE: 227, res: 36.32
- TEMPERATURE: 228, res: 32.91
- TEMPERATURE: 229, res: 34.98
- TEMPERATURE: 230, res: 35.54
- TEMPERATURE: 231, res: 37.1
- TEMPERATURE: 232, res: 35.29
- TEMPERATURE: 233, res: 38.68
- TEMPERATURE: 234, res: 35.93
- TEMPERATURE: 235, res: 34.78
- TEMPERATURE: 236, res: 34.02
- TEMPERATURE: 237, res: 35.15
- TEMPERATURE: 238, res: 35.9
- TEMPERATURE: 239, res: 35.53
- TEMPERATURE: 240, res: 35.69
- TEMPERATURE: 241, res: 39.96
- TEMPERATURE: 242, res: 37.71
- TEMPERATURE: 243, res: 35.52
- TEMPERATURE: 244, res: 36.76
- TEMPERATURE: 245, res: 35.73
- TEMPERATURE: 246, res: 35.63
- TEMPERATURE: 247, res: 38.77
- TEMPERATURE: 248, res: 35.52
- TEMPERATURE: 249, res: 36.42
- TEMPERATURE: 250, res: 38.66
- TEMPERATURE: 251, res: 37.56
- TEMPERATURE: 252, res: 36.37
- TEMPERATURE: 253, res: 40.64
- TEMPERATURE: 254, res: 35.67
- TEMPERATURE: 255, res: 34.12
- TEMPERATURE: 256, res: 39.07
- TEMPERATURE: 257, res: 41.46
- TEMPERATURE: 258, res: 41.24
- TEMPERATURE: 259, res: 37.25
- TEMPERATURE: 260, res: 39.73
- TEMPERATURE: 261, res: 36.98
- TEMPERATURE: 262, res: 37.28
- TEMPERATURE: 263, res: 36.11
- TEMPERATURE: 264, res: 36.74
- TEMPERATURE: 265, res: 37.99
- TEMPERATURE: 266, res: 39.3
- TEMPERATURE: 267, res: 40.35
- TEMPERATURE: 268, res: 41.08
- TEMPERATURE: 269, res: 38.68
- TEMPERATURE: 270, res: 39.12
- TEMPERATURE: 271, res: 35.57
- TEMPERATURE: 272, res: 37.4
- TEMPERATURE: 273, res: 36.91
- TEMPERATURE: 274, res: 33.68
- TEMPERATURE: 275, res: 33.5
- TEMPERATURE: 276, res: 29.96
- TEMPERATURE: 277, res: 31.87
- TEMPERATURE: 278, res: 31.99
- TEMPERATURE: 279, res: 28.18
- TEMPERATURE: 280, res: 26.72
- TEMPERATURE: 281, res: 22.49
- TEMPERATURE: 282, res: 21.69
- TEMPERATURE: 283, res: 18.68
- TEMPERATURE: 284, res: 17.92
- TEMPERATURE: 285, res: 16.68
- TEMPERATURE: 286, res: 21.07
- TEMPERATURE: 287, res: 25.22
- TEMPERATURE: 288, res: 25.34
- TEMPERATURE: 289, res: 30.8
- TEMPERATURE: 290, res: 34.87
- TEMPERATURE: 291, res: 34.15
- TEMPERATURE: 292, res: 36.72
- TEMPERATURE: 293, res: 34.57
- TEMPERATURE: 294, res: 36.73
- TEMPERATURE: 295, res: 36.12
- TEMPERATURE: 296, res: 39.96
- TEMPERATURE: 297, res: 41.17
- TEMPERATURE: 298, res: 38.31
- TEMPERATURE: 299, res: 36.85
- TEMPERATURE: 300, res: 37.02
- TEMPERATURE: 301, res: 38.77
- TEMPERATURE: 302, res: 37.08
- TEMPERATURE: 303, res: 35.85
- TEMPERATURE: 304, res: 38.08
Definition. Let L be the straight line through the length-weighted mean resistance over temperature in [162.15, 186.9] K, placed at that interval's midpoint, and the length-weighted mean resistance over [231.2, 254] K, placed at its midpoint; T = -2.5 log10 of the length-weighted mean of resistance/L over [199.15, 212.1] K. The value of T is -0.18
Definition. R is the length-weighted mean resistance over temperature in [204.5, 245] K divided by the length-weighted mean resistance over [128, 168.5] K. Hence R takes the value 1.10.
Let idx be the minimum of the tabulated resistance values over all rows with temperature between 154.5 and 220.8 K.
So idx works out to 18.29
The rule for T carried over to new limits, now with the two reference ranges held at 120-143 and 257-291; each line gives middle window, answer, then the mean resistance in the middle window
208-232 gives -0.08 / 35.9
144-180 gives 0.24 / 27.7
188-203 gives 0.17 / 29.1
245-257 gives -0.14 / 37.3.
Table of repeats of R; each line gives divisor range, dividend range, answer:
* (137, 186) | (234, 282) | 1.30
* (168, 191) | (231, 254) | 1.76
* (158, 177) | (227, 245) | 1.46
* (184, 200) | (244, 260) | 1.44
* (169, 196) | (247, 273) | 1.71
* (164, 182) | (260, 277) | 1.67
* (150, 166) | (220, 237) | 1.19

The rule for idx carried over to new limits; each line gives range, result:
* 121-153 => 31.28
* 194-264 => 28.94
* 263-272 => 35.57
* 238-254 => 35.52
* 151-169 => 22.45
